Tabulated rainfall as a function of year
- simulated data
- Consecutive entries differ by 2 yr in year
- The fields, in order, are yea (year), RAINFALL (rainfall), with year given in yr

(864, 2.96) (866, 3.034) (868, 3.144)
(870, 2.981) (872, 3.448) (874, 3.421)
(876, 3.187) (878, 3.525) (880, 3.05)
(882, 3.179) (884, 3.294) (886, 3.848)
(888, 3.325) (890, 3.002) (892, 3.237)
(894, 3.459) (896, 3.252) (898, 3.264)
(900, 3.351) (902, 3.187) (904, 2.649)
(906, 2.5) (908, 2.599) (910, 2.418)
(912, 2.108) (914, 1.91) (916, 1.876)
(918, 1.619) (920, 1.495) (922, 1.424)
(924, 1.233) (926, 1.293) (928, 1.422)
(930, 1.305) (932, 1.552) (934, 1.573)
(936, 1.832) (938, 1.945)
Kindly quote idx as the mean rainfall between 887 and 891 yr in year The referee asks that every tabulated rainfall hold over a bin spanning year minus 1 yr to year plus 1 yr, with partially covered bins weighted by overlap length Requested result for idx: 3.16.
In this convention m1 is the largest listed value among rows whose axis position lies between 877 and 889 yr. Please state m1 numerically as 3.848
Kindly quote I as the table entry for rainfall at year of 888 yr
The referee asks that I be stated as 3.325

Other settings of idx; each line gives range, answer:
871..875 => 3.43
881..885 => 3.24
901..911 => 2.67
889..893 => 3.12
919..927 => 1.36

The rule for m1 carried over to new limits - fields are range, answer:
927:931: 1.422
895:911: 3.351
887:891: 3.325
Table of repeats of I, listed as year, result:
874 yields 3.421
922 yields 1.424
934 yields 1.573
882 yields 3.179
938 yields 1.945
